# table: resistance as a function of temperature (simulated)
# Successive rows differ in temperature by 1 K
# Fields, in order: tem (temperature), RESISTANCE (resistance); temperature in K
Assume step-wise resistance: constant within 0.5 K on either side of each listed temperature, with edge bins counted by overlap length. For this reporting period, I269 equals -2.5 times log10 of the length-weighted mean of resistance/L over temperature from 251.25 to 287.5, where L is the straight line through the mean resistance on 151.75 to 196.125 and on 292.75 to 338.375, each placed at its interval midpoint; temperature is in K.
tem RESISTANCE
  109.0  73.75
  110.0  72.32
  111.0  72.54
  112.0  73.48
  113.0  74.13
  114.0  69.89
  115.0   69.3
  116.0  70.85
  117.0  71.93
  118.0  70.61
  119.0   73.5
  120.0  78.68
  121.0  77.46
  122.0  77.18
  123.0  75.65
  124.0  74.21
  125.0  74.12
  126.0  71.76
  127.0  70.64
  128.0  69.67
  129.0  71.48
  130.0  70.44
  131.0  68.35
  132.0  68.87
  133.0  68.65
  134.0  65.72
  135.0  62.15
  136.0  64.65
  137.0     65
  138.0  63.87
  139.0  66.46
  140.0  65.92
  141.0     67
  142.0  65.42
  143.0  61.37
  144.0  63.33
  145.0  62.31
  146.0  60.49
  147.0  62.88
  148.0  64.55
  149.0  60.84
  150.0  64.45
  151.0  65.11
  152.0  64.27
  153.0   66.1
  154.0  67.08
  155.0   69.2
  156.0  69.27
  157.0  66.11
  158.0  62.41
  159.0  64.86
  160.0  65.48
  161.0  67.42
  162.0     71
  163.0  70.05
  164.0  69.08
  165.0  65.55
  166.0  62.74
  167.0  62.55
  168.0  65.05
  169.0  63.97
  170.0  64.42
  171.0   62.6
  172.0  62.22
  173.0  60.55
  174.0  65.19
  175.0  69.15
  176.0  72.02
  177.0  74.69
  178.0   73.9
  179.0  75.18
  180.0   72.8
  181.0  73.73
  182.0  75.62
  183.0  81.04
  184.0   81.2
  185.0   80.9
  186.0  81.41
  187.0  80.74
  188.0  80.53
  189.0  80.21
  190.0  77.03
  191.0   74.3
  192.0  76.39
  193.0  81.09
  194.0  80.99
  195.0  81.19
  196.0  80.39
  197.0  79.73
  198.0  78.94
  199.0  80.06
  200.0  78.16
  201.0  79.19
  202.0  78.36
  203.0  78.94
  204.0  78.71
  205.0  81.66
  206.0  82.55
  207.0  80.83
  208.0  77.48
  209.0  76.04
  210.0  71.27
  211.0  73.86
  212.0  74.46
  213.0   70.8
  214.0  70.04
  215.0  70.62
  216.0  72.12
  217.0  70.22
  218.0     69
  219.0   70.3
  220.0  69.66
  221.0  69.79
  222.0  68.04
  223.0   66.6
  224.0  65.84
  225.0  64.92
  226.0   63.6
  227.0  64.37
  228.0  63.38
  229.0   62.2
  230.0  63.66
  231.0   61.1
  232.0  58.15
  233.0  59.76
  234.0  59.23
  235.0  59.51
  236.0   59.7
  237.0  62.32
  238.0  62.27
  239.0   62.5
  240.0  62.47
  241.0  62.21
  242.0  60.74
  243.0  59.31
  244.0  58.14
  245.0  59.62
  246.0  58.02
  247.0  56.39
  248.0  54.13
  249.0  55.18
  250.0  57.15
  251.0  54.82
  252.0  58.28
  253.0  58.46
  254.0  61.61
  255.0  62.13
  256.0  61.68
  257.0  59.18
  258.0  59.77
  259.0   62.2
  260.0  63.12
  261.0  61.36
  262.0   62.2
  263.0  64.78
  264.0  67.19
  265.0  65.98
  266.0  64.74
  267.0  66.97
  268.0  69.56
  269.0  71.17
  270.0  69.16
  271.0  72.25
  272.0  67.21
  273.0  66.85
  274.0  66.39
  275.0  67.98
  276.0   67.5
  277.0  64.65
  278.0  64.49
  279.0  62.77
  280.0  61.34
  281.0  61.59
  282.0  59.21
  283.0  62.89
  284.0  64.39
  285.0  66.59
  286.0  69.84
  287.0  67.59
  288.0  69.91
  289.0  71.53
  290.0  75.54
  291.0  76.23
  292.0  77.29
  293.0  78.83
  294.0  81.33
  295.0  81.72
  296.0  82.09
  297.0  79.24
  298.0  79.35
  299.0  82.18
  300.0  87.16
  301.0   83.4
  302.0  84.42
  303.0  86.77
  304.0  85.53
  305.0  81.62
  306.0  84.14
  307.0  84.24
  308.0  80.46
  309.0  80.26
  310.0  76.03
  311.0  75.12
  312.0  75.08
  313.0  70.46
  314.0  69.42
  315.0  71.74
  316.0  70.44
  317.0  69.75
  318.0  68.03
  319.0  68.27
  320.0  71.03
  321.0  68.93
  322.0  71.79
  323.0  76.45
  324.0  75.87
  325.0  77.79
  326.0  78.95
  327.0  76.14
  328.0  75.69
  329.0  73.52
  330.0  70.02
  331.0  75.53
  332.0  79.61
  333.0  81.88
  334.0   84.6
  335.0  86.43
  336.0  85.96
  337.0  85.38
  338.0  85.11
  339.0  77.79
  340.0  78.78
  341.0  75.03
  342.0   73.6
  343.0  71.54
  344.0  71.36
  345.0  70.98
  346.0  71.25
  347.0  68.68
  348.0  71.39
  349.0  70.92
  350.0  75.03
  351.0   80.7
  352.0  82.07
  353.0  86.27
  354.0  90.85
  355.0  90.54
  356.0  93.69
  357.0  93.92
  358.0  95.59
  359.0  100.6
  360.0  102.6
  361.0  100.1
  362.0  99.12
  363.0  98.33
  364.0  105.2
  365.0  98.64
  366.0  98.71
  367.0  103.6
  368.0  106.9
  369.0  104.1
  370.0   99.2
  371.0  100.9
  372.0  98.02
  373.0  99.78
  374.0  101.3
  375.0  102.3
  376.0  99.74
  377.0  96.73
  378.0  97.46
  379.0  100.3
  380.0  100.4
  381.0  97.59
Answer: 0.18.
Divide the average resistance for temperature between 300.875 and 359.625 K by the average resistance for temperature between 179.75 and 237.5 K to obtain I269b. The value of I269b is 1.08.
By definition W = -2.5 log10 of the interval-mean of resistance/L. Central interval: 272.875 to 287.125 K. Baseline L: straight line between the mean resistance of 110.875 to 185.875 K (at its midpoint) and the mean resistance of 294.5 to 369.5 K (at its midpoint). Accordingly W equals 0.20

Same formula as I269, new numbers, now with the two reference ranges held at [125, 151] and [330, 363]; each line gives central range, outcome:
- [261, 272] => 0.142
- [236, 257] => 0.252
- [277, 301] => 0.087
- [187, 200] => -0.126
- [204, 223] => -0.016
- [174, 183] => -0.061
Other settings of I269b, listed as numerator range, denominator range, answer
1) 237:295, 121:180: 0.96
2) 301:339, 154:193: 1.09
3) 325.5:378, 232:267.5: 1.44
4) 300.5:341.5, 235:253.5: 1.31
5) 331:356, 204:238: 1.16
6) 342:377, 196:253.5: 1.36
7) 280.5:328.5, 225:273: 1.21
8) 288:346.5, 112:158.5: 1.13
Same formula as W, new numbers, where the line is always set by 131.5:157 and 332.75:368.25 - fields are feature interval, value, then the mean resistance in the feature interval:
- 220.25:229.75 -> 0.12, 65.5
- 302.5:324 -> 0.10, 75.5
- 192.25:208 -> -0.13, 79.9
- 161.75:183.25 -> -0.01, 68.6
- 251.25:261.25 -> 0.25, 60.6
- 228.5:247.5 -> 0.23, 60.4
